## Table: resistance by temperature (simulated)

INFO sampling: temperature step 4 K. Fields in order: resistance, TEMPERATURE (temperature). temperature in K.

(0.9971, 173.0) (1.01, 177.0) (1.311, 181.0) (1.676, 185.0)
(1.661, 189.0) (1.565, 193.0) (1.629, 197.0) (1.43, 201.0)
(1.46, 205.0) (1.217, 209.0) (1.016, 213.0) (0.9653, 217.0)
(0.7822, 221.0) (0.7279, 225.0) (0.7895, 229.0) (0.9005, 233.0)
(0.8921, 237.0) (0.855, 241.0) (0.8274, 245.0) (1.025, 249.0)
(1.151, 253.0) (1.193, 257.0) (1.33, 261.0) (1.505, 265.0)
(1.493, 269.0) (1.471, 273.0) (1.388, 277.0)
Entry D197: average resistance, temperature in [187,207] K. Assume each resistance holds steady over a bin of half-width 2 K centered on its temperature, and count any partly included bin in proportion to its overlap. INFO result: 1.55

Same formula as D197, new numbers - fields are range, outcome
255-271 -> 1.38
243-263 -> 1.11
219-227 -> 0.755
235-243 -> 0.874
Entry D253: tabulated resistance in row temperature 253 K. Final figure 1.151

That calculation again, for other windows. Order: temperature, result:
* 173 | 0.9971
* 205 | 1.46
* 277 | 1.388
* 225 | 0.7279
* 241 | 0.855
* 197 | 1.629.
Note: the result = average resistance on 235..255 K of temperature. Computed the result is 0.95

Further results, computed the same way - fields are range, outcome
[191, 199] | 1.6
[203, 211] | 1.34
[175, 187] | 1.33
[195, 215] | 1.35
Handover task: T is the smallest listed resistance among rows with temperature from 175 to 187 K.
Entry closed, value 1.01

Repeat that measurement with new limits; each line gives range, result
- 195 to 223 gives 0.7822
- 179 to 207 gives 1.311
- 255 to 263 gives 1.193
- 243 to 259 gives 0.8274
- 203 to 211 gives 1.217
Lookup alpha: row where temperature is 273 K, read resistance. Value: 1.471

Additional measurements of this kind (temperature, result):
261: 1.33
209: 1.217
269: 1.493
